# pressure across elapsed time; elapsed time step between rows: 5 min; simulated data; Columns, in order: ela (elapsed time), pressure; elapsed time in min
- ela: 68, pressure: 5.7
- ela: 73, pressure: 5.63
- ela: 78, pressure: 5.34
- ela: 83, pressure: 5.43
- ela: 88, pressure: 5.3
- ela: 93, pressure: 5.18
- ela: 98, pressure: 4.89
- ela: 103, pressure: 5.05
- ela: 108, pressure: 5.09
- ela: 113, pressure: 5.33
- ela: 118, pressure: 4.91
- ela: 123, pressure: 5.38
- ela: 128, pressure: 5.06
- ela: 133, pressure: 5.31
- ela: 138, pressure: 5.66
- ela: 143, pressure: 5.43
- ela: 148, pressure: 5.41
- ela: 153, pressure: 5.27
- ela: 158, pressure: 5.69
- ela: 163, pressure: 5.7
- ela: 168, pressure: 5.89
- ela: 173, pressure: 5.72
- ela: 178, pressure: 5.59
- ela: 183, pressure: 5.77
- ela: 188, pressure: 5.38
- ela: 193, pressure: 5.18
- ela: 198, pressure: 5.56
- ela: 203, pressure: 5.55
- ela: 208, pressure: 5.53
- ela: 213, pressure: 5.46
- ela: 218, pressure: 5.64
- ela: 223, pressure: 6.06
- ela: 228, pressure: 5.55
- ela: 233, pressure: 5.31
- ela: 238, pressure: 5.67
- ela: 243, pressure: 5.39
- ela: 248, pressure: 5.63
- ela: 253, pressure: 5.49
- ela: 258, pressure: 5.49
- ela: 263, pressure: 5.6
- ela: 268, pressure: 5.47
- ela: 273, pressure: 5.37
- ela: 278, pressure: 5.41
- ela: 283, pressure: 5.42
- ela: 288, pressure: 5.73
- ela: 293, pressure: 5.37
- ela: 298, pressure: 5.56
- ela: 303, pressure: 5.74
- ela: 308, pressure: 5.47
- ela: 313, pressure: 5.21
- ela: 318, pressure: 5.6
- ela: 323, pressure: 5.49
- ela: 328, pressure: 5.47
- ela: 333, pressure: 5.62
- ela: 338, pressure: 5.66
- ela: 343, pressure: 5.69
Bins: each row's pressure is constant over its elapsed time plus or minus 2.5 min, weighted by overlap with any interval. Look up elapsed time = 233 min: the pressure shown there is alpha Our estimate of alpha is 5.31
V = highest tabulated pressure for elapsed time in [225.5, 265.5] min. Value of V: 5.67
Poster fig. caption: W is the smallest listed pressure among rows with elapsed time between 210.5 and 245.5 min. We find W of 5.31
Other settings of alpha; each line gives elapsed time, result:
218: 5.64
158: 5.69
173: 5.72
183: 5.77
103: 5.05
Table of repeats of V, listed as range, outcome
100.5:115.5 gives 5.33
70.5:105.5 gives 5.63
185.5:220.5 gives 5.64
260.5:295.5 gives 5.73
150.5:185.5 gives 5.89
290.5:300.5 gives 5.56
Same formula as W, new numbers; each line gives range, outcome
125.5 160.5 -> 5.06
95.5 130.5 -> 4.89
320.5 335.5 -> 5.47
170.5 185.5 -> 5.59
